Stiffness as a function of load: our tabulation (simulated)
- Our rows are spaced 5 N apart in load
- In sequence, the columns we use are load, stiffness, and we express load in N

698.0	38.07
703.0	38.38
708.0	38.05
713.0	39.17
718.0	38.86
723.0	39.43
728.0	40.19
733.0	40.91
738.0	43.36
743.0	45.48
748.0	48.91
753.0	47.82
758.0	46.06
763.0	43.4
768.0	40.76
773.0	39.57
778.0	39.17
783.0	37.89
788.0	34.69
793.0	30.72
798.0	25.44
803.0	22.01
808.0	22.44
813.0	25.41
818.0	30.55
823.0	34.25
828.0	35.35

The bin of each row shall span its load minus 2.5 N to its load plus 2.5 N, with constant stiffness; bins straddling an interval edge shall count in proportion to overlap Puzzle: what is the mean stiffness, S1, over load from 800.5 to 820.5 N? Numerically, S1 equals 25.1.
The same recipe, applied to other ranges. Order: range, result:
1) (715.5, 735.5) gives 39.8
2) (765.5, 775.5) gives 40.2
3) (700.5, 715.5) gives 38.5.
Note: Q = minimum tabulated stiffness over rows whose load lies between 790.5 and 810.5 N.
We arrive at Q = 22.01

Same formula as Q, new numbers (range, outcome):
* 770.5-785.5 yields 37.89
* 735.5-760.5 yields 43.36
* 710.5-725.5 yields 38.86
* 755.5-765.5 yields 43.4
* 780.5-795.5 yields 30.72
